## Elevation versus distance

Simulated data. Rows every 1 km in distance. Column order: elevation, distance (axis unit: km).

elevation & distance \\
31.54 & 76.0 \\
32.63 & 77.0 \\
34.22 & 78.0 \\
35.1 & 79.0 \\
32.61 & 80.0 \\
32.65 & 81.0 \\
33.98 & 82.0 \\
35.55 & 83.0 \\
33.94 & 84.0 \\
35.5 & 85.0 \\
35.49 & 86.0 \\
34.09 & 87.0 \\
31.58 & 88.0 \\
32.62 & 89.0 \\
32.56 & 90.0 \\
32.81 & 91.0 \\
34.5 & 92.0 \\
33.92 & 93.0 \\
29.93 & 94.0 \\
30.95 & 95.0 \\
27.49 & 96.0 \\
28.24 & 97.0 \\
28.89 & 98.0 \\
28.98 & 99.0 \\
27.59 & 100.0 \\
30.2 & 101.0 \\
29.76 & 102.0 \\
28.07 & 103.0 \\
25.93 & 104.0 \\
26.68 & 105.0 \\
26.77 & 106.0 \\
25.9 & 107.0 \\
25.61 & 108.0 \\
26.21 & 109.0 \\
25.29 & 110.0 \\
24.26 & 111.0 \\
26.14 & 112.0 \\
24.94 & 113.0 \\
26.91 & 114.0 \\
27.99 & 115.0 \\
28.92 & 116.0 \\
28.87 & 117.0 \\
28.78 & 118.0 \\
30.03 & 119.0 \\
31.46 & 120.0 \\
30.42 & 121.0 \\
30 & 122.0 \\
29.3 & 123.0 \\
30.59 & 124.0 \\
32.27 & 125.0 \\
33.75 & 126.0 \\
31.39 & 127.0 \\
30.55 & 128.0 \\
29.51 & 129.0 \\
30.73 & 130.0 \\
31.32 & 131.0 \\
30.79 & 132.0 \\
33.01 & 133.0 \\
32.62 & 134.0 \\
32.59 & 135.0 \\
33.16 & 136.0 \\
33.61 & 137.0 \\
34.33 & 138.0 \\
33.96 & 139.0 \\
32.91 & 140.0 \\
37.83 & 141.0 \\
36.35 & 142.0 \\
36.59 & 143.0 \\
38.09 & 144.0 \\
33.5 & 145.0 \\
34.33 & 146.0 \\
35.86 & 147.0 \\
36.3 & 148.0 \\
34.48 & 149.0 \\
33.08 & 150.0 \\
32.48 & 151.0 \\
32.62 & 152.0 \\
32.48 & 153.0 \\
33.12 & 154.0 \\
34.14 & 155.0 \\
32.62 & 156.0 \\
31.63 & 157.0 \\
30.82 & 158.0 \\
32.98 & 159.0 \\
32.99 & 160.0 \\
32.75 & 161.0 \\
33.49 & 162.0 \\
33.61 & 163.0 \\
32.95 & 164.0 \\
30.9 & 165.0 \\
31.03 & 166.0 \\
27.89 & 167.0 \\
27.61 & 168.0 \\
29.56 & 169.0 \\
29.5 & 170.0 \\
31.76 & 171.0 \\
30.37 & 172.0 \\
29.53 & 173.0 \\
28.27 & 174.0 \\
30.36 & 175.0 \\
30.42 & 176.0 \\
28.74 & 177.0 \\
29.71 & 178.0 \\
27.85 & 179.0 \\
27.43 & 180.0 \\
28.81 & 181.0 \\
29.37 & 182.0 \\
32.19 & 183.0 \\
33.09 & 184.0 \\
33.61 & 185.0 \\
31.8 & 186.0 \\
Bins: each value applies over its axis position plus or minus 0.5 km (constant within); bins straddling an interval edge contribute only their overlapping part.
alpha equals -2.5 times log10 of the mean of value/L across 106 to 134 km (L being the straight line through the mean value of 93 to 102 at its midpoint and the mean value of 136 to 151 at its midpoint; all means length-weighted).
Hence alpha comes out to 0.11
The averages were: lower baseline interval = 29.3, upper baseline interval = 34.9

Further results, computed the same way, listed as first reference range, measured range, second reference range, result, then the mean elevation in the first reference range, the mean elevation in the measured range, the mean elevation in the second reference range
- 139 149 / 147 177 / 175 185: 0.036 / 35.6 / 31.7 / 30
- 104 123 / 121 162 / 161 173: -0.132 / 27.5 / 33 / 30.8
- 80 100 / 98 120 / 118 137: 0.157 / 32.2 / 27.5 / 31.3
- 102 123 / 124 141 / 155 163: -0.092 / 27.6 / 32.4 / 32.6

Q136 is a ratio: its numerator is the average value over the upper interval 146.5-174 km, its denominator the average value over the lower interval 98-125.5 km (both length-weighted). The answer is 1.1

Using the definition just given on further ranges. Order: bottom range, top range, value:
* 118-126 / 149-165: 1.07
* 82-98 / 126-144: 1.02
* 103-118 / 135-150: 1.31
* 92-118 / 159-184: 1.09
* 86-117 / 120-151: 1.14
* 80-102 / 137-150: 1.10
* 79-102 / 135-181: 1.01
